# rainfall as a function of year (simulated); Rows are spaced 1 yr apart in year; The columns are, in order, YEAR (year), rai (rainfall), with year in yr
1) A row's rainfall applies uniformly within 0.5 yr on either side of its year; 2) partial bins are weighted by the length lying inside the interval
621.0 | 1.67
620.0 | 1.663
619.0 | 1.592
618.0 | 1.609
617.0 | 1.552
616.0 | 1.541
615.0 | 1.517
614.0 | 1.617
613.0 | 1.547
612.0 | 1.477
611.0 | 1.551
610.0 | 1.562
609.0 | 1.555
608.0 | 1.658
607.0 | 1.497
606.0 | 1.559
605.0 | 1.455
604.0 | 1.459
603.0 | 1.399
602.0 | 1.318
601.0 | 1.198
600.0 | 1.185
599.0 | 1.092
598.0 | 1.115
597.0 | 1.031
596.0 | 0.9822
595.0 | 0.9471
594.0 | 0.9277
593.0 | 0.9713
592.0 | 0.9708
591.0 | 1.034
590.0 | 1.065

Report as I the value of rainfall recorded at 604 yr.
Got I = 1.459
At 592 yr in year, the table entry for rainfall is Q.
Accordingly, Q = 0.9708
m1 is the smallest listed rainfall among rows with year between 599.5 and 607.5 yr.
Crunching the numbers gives 1.185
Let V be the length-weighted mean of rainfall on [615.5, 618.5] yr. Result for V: 1.57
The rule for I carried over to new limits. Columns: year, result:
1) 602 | 1.318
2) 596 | 0.9822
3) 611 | 1.551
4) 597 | 1.031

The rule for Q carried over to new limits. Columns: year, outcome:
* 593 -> 0.9713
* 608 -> 1.658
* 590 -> 1.065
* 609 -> 1.555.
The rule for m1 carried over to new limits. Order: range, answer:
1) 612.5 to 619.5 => 1.517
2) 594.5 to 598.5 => 0.9471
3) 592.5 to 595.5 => 0.9277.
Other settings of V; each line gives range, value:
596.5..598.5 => 1.07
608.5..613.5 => 1.54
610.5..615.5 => 1.54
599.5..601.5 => 1.19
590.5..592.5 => 1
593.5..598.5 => 1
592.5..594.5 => 0.95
